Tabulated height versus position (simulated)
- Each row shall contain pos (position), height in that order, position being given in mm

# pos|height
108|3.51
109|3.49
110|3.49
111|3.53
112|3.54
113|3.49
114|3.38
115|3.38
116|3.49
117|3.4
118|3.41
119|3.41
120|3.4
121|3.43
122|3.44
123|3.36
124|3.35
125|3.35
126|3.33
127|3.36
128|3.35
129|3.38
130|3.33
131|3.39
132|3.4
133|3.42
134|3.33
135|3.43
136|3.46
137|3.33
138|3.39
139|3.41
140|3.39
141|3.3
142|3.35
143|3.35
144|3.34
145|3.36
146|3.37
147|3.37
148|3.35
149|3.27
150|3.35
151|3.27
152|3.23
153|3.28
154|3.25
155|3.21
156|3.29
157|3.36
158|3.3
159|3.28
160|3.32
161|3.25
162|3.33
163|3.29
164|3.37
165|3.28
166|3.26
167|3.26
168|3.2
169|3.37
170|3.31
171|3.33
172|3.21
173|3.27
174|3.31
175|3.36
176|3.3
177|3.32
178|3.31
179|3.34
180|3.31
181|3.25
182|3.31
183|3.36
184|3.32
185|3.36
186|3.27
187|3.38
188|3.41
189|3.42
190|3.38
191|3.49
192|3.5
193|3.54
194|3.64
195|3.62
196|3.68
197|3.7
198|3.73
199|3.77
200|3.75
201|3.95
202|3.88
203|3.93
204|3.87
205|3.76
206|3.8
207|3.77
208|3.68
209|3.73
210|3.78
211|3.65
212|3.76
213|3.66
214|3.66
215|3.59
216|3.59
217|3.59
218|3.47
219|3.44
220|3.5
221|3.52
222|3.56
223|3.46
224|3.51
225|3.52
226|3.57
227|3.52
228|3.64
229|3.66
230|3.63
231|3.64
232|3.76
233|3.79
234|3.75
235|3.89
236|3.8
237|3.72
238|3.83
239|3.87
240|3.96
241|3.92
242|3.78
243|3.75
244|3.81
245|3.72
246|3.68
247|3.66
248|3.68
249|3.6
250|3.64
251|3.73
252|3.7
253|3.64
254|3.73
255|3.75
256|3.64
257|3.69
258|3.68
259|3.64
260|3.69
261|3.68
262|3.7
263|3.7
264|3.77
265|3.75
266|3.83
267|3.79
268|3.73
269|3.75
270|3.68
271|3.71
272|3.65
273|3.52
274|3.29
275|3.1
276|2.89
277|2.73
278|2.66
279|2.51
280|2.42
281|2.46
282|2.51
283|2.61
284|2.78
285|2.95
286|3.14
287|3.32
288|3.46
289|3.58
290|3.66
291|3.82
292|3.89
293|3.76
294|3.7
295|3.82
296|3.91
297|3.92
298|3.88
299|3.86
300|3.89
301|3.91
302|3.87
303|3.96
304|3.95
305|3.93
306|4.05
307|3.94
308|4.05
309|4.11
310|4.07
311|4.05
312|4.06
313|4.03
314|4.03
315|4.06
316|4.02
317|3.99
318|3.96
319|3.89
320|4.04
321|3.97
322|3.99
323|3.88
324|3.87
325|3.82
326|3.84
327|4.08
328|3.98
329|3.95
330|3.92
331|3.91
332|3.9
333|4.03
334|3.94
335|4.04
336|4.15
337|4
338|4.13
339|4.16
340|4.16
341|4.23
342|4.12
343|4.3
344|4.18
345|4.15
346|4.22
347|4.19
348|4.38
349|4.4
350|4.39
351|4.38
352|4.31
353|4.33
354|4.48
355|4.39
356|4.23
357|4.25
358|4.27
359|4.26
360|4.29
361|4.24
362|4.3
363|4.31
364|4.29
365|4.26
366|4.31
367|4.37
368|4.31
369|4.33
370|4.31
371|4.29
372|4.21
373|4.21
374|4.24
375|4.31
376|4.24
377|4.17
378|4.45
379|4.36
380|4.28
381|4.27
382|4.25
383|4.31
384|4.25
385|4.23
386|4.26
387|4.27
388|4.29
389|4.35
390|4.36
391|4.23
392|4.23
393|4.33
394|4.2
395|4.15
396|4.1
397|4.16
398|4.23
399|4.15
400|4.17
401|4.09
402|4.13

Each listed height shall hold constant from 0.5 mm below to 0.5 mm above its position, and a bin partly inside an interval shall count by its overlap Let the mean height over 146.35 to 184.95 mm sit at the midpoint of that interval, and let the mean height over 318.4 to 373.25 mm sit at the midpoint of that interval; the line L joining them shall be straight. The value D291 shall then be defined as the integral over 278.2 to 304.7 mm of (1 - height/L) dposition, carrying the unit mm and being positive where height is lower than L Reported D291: 3.2 mm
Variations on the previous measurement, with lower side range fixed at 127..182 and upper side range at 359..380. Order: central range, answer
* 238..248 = -0.2 mm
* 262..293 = 4.6 mm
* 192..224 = -1.0 mm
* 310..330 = 0.4 mm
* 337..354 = -0.3 mm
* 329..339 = 0.3 mm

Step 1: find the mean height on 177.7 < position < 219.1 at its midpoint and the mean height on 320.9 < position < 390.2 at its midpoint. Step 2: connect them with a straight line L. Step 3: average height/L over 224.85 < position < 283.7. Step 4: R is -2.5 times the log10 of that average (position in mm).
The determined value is 0.08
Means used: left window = 3.58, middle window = 3.54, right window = 4.2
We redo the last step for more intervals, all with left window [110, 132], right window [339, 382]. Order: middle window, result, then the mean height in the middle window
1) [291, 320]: 0.04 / 3.95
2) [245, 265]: 0.06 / 3.69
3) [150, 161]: 0.08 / 3.28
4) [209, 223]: 0.05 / 3.6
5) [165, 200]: 0.07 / 3.4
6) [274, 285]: 0.42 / 2.71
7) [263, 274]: 0.07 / 3.7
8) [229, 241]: 0.01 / 3.79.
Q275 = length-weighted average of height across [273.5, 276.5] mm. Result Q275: 3.09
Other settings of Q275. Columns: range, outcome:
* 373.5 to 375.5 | 4.28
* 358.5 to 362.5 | 4.27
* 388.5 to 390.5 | 4.36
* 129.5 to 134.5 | 3.37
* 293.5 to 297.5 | 3.84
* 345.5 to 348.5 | 4.26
